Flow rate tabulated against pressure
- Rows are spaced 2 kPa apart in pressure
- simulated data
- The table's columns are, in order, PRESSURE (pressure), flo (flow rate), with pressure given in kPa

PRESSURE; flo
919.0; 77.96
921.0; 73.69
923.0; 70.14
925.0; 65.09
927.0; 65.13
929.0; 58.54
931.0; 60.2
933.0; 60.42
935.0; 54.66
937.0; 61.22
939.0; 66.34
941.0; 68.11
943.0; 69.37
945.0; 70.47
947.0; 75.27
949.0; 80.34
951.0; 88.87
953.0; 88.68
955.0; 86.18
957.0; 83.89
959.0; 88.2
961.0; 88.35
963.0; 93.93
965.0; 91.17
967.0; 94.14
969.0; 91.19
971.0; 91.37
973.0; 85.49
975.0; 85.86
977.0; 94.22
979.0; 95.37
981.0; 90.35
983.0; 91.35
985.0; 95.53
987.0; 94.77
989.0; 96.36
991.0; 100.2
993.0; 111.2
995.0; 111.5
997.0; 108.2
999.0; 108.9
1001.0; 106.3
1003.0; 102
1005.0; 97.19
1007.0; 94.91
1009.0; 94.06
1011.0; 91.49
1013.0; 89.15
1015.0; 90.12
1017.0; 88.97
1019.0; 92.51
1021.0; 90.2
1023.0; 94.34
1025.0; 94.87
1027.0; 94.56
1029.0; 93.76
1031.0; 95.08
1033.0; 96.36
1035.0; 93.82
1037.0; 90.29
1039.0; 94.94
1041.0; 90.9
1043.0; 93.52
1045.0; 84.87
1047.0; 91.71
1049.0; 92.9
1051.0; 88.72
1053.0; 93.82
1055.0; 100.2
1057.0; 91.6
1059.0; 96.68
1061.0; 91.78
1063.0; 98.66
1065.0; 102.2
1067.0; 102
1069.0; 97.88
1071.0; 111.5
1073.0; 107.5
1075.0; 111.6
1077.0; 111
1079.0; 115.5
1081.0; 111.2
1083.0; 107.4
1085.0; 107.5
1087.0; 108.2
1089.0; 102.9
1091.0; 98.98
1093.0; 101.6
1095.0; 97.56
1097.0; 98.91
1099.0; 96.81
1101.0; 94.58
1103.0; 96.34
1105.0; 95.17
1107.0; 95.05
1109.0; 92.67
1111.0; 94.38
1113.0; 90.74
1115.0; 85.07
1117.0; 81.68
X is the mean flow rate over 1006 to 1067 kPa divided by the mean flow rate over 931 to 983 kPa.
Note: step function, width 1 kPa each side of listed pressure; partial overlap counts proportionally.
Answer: 1.15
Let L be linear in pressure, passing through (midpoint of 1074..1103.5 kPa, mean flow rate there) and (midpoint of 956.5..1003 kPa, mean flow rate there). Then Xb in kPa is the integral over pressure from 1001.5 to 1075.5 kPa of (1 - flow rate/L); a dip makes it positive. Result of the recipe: 3.72 kPa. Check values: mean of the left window 95.8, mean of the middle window 95.3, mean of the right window 104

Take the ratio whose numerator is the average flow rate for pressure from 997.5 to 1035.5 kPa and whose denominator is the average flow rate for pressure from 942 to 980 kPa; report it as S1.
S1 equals 1.1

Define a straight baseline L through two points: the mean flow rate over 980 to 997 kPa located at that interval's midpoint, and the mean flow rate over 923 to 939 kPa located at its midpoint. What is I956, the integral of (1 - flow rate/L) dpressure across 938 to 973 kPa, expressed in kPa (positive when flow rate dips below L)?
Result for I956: -2.5 kPa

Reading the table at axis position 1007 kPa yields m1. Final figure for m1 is 94.91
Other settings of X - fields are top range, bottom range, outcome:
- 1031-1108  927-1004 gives 1.15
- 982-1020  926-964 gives 1.32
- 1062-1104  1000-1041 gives 1.10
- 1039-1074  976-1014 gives 0.98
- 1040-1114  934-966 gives 1.26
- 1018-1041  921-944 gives 1.46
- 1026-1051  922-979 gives 1.19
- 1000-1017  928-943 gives 1.54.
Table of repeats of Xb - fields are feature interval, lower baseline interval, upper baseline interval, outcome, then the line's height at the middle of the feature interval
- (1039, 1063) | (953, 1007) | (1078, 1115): 1.31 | 98.1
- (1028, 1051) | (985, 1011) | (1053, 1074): 1.82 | 100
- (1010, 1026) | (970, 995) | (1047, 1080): 0.99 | 97.5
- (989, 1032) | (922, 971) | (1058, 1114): -4.94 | 87.7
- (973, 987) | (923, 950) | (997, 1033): -1.61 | 82.4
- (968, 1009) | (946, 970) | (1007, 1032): -3.41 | 90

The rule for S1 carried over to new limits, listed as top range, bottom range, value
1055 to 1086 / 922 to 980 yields 1.33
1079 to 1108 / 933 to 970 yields 1.28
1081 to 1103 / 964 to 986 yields 1.11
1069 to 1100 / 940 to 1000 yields 1.17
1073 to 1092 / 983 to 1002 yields 1.05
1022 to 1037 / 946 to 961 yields 1.11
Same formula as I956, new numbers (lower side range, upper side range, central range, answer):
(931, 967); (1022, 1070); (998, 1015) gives -2.0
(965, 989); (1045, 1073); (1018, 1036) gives 0.2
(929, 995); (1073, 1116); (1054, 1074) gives -0.6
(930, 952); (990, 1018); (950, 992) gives -4.1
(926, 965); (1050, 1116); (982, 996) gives -3.0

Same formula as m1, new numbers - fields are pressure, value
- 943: 69.37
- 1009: 94.06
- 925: 65.09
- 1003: 102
